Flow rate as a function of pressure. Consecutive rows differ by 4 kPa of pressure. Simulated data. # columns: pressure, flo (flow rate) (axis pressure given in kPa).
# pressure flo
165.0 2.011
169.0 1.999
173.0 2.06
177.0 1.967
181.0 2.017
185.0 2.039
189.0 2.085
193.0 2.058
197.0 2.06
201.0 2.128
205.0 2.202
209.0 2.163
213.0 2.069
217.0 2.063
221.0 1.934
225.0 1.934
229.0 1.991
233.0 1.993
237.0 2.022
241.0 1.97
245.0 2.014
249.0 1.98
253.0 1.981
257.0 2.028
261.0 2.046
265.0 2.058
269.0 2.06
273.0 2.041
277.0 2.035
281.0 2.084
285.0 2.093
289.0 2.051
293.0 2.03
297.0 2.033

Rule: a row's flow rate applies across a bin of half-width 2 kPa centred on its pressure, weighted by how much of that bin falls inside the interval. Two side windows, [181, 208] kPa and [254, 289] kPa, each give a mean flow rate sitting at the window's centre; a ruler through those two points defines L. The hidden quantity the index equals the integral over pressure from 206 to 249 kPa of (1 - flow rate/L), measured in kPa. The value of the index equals 1.19 kPa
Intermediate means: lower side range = 2.09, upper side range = 2.05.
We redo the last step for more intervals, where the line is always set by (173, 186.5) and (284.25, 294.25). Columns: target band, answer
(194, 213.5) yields -1.0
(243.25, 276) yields 0.3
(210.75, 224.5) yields 0.1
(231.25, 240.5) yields 0.2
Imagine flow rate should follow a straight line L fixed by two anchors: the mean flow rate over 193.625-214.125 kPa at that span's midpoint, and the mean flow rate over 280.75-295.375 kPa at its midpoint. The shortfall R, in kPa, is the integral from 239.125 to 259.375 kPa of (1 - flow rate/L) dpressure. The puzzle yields 0.9 kPa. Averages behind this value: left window 2.12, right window 2.06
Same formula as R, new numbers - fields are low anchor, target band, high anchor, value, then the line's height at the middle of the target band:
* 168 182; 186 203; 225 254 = -0.6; 2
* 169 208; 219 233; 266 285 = 0.7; 2.06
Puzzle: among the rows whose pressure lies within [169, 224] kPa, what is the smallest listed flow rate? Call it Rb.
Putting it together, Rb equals 1.934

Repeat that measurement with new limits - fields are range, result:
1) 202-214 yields 2.069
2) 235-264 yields 1.97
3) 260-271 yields 2.046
